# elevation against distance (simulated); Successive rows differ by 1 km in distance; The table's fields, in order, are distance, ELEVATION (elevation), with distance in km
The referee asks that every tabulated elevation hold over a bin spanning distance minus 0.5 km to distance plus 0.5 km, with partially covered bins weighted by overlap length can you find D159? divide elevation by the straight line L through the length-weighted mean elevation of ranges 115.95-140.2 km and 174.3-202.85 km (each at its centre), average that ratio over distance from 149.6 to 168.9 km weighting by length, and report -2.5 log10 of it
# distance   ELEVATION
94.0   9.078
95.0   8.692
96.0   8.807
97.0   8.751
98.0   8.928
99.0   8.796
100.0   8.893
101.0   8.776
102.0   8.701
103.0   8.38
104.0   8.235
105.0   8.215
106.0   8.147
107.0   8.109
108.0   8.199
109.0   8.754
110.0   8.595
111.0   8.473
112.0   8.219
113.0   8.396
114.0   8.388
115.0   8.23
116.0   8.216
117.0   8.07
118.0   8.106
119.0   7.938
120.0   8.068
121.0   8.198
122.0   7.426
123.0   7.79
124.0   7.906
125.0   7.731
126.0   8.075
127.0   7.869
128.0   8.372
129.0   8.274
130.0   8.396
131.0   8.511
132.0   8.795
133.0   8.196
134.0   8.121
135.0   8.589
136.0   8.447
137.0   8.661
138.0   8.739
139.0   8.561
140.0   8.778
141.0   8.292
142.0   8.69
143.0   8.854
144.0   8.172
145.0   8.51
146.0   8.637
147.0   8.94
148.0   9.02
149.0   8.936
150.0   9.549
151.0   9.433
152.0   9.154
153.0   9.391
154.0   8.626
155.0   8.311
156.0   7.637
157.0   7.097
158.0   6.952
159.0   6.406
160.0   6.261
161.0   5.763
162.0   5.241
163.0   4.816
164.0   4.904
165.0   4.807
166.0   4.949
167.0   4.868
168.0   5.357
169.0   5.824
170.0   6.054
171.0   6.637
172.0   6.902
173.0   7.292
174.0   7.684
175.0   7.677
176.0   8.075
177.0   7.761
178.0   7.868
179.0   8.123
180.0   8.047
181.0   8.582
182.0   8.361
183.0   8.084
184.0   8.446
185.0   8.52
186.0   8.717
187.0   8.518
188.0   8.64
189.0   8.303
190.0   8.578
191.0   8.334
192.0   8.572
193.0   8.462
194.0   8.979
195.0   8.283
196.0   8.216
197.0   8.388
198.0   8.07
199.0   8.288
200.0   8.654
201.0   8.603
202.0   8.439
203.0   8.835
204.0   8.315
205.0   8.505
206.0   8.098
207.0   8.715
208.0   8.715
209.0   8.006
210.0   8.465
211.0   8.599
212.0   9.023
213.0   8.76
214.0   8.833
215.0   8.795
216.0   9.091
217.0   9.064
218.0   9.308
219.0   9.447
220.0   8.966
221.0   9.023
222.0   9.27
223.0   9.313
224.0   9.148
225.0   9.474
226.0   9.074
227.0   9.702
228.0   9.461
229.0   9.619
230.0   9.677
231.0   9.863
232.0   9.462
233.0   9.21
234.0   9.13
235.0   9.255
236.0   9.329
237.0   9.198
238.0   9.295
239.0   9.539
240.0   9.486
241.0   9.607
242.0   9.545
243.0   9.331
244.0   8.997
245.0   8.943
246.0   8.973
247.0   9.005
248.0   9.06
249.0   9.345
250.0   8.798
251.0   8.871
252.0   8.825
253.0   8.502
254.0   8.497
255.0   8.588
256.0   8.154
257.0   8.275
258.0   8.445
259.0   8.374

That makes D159 0.22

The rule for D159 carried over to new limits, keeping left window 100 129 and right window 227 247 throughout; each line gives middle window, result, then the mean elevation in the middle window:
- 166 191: 0.164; 7.58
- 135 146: -0.015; 8.57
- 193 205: 0.068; 8.46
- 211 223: 0.016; 9.04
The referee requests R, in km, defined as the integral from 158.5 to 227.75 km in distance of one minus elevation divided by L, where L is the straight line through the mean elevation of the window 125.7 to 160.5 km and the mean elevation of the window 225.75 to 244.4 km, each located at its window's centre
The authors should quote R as 7.7 km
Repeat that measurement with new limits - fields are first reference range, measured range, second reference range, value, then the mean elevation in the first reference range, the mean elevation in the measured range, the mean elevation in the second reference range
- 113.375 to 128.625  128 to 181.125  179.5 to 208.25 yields 3.6 km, 8.03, 7.66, 8.46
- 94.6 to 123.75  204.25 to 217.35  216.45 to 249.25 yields 0.7 km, 8.36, 8.66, 9.31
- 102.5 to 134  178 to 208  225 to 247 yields 1.7 km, 8.2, 8.43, 9.36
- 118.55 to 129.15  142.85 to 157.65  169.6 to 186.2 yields -1.5 km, 7.96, 8.66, 7.81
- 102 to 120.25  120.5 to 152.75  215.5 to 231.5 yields 0.1 km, 8.28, 8.5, 9.34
